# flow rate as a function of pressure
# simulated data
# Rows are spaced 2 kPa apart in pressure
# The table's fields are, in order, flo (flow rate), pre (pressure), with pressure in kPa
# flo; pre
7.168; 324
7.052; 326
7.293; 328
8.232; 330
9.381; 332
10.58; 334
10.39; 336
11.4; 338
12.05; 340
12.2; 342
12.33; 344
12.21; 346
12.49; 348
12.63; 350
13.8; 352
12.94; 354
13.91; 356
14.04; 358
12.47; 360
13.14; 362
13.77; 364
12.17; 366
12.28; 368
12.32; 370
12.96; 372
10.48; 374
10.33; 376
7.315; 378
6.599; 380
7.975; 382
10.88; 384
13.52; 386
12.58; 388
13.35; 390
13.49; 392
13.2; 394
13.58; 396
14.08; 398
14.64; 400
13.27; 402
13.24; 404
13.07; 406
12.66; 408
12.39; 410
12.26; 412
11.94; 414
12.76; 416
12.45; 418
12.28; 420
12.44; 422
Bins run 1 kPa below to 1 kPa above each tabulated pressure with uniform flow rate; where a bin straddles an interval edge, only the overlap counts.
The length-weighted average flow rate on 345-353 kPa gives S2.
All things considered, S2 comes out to 12.8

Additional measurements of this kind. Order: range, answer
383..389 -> 12.3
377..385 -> 8.19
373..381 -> 8.68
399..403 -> 14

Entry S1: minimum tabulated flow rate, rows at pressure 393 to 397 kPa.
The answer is 13.2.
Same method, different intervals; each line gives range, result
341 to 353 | 12.2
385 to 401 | 12.58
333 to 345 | 10.39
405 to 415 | 11.94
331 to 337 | 9.381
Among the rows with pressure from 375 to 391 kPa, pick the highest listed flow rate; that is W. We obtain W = 13.52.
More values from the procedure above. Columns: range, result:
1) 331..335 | 10.58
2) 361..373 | 13.77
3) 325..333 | 9.381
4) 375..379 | 10.33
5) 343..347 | 12.33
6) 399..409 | 14.64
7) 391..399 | 14.08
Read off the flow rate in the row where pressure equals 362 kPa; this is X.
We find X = 13.14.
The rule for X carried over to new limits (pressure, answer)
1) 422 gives 12.44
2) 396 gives 13.58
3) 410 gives 12.39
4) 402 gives 13.27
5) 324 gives 7.168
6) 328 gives 7.293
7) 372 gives 12.96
